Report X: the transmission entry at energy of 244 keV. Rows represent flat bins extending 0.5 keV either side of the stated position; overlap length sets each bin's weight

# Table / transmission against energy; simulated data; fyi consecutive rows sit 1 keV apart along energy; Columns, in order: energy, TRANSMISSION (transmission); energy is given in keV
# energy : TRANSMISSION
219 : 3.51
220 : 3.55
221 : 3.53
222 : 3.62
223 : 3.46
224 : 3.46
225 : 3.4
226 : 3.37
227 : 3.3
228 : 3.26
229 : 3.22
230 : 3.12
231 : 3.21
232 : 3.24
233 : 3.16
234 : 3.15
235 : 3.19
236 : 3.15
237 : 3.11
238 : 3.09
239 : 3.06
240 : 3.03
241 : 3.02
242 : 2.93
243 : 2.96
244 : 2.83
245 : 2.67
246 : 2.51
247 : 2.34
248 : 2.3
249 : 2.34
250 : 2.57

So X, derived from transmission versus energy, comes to 2.83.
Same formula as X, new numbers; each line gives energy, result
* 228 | 3.26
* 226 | 3.37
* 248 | 2.3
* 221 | 3.53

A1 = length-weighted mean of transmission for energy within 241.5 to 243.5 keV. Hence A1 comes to 2.95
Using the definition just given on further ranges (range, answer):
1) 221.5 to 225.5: 3.49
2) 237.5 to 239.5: 3.08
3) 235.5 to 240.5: 3.09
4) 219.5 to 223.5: 3.54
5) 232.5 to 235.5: 3.17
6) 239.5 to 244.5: 2.95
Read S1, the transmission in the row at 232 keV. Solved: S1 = 3.24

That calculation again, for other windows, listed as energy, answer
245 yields 2.67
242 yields 2.93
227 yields 3.3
